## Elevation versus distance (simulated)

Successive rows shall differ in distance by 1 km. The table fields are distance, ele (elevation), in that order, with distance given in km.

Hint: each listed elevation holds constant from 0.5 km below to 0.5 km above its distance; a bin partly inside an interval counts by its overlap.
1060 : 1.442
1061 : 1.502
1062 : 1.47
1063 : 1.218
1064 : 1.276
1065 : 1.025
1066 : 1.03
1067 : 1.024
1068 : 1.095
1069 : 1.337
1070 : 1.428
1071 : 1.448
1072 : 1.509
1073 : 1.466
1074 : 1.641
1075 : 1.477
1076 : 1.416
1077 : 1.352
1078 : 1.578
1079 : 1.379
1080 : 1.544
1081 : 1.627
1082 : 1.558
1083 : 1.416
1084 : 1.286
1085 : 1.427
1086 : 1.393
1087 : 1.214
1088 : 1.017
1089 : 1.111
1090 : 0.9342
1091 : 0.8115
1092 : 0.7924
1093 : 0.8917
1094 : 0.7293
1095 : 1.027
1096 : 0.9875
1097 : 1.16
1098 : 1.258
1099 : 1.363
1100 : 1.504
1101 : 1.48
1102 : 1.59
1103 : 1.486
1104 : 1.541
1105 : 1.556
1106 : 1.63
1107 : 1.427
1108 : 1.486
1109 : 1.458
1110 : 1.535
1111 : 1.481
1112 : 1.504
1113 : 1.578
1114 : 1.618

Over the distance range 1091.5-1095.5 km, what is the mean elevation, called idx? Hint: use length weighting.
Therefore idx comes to 0.86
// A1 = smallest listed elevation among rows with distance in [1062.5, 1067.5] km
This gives 1.024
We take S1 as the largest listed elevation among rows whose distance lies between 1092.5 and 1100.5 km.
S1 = 1.504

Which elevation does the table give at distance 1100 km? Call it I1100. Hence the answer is 1.504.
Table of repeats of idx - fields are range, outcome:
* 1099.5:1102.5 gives 1.52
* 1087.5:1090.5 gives 1.02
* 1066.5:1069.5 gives 1.15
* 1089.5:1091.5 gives 0.873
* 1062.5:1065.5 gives 1.17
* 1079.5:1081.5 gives 1.59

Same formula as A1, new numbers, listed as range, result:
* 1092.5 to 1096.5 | 0.7293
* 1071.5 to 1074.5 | 1.466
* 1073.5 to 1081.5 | 1.352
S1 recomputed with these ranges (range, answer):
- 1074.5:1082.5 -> 1.627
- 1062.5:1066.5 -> 1.276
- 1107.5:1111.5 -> 1.535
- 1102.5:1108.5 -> 1.63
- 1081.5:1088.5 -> 1.558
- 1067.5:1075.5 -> 1.641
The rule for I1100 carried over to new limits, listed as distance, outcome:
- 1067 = 1.024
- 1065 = 1.025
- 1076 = 1.416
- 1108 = 1.486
